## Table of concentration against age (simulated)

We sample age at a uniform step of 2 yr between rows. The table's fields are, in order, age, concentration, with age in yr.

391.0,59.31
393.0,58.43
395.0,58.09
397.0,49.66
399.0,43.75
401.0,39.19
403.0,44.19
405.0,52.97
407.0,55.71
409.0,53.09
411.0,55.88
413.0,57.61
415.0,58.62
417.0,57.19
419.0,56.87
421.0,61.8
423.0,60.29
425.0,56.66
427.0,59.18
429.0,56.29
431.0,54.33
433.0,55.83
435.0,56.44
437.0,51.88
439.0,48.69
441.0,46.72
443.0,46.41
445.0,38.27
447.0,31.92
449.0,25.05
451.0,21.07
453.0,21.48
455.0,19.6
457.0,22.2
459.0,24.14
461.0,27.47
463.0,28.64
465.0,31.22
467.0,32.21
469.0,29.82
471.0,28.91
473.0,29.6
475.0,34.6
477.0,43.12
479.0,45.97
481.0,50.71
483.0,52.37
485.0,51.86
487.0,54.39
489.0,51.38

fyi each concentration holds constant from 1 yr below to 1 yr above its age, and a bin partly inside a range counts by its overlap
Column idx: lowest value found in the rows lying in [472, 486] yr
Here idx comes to 29.6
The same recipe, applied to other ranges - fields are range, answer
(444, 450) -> 25.05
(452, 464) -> 19.6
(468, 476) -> 28.91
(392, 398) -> 49.66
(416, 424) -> 56.87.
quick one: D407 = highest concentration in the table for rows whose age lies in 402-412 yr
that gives 55.88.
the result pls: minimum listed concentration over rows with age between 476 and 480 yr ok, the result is 43.12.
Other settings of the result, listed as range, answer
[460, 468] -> 27.47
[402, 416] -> 44.19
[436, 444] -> 46.41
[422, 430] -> 56.29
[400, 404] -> 39.19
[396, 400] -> 43.75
